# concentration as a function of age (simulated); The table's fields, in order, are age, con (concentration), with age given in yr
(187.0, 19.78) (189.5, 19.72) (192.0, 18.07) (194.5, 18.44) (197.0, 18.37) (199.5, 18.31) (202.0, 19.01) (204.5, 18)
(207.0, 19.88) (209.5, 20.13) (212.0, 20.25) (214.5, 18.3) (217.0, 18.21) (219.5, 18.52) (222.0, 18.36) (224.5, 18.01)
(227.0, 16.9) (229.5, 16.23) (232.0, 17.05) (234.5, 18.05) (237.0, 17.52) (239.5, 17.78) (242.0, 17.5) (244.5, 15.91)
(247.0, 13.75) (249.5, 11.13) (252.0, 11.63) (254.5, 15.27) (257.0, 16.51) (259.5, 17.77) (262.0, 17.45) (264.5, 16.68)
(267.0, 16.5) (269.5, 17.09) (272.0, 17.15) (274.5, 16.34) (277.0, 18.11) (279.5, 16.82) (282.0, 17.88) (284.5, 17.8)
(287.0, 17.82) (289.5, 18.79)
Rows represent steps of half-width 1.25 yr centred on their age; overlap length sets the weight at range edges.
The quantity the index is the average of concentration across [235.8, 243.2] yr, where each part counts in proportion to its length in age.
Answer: 17.6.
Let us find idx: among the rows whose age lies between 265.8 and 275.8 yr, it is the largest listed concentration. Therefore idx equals 17.15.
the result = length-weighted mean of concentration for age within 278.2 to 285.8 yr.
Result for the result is 17.5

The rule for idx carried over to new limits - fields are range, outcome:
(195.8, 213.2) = 20.25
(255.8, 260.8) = 17.77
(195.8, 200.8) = 18.37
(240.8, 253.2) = 17.5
